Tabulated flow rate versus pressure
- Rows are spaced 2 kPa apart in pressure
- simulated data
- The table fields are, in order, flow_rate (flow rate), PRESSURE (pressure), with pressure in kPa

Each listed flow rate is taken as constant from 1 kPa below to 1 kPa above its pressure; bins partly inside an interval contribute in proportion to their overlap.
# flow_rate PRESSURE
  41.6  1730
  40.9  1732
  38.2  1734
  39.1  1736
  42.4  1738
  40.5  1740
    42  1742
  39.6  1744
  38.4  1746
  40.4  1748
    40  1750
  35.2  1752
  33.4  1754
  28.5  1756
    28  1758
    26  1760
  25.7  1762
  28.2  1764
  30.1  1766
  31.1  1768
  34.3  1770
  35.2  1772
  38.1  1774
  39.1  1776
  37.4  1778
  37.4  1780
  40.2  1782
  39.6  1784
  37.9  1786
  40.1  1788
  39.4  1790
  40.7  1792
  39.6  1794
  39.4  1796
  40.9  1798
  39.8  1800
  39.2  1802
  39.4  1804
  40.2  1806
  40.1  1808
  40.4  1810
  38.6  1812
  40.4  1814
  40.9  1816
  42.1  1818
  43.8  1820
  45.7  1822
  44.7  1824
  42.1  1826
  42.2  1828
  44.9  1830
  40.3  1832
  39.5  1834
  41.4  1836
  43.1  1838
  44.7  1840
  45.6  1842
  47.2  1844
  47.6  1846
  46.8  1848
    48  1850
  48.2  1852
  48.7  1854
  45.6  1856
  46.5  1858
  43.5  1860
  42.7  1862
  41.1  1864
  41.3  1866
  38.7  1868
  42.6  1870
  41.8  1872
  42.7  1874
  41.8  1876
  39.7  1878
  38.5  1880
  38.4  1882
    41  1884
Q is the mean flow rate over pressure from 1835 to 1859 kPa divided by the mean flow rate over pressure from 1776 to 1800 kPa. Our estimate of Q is 1.17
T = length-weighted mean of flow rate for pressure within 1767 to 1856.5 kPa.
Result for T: 41.3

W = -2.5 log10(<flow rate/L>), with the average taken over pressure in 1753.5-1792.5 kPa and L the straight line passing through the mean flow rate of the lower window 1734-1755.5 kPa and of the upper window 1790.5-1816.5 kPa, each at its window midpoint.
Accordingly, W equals 0.15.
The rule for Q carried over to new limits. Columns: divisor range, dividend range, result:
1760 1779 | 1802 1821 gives 1.23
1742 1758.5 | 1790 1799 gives 1.11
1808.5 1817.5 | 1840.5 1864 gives 1.15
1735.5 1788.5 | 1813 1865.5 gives 1.23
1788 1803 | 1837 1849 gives 1.15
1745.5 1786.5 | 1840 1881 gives 1.28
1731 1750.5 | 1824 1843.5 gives 1.07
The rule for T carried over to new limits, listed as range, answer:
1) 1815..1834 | 42.8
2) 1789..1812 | 39.9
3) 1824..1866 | 44.4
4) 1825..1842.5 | 42.6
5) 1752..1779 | 32.1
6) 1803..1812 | 39.9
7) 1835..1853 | 45.8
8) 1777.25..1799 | 39.3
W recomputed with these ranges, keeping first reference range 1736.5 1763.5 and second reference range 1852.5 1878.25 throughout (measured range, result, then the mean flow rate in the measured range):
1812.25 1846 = -0.06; 43.1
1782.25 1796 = -0.05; 39.6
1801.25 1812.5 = -0.02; 39.7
